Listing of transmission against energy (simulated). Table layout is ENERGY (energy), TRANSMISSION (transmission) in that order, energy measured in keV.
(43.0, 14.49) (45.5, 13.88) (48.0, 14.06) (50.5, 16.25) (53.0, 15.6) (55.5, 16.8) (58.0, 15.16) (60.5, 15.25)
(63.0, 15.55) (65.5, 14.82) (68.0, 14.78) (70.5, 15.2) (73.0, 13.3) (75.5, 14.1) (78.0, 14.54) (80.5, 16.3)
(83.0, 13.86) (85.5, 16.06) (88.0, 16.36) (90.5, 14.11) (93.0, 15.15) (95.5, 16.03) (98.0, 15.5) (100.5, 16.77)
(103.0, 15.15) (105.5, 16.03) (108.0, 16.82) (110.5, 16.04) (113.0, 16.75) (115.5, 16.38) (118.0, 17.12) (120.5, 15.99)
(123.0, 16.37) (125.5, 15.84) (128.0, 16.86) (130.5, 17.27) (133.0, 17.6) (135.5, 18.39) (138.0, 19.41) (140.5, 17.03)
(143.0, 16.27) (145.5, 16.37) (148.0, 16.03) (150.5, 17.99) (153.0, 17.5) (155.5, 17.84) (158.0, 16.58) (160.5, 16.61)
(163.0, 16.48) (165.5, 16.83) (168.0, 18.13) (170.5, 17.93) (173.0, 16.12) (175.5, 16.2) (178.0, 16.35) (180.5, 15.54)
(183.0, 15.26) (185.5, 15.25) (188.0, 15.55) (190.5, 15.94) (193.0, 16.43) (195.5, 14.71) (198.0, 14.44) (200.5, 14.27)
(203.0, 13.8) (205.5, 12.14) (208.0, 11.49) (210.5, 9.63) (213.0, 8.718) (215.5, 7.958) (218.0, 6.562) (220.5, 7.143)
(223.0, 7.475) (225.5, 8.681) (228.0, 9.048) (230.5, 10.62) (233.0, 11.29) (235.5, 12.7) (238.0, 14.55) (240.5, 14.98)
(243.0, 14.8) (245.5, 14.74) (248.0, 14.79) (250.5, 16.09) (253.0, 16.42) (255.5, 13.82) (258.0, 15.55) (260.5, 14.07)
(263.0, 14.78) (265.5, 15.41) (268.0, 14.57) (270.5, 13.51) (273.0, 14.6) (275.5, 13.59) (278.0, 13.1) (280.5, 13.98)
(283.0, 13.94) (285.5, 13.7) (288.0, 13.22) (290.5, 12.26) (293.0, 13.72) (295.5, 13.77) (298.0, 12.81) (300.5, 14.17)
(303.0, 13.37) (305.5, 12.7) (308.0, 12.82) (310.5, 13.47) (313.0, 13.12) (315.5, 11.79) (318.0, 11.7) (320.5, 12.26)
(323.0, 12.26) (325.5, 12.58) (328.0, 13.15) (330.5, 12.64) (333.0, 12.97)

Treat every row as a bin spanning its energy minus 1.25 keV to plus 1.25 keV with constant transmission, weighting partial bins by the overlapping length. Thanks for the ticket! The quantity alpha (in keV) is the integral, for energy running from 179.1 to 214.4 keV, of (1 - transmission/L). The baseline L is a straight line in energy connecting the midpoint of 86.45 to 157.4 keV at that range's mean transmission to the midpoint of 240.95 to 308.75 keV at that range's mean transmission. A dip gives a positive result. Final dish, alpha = 3.7 keV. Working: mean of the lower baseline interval 16.6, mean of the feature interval 13.8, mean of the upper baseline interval 14.1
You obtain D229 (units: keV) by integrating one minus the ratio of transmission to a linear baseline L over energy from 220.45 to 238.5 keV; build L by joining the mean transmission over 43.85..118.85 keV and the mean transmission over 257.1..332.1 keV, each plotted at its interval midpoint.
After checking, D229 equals 4.9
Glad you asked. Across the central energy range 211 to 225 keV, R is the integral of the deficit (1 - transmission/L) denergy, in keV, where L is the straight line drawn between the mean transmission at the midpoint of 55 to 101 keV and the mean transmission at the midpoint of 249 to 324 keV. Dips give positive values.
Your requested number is 6.4 keV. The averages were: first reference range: 15.2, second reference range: 13.7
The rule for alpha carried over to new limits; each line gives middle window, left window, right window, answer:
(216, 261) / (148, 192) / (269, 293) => 7.14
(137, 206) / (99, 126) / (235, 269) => -2.24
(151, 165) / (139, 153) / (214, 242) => -1.04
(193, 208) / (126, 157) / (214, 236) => -3.25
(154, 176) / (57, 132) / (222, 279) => -3.50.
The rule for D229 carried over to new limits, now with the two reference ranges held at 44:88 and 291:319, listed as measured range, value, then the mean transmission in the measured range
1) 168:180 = -2.19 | 16.7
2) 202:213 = 1.98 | 11.4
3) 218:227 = 4.00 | 7.63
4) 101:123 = -2.45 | 16.3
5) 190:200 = -0.92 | 15.3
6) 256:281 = -1.81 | 14.3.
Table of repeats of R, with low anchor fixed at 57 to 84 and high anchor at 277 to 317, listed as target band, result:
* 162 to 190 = -4.5 keV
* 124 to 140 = -3.5 keV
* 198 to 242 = 9.6 keV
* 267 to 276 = -0.5 keV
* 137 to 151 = -2.7 keV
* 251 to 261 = -1.2 keV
